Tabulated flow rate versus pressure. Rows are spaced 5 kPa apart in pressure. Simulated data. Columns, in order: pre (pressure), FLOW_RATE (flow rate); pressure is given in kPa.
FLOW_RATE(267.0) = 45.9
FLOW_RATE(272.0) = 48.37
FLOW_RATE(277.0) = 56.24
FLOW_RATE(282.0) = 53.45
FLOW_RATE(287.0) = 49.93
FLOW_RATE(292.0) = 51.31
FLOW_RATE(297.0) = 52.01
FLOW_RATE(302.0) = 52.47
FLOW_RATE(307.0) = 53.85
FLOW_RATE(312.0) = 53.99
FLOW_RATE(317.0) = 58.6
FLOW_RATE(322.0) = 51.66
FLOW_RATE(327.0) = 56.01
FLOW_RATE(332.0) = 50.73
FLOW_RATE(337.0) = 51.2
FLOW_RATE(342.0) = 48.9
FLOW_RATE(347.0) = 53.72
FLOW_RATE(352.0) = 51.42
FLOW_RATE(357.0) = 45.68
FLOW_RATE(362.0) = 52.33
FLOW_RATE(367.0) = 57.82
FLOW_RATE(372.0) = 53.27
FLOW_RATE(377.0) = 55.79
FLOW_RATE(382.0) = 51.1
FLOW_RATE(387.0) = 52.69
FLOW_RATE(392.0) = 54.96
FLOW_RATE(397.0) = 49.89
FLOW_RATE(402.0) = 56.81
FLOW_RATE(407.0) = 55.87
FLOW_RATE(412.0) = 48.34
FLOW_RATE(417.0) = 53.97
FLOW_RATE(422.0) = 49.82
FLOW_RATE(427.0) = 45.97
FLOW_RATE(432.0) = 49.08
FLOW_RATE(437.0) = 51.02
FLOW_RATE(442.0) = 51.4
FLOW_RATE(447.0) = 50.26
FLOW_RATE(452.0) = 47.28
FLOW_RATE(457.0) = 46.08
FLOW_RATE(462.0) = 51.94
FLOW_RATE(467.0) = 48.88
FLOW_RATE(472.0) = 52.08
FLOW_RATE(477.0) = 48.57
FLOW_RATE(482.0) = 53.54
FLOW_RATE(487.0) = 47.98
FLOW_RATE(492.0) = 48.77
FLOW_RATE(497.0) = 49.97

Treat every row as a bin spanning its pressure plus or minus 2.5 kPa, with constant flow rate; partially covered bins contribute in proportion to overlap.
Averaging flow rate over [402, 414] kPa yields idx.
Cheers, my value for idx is 53.2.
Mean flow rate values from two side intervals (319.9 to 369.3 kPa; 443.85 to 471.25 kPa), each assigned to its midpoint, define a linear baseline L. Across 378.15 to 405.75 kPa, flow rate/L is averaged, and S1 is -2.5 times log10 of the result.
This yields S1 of -0.05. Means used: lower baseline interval 51.9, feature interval 53.3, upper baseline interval 49.2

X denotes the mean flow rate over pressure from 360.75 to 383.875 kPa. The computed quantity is 54.2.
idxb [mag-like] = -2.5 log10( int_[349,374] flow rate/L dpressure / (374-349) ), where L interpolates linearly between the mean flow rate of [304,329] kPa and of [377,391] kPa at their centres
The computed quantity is 0.03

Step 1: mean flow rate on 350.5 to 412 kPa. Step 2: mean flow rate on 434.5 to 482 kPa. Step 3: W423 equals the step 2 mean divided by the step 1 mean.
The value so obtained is 0.9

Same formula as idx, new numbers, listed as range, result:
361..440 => 52.4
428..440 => 49.6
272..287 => 52.9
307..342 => 53.4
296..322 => 54.1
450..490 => 49.6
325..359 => 51.1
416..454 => 49.7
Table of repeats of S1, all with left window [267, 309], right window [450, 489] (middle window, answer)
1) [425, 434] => 0.06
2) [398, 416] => -0.06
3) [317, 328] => -0.07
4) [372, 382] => -0.07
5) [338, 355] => 0.00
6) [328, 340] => -0.01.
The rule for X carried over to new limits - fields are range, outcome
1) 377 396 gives 53.1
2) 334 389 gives 52.2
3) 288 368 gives 52.5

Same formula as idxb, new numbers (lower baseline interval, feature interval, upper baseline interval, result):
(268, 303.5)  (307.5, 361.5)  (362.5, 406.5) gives 0.01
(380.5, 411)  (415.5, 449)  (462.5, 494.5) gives 0.04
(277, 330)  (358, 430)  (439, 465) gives -0.03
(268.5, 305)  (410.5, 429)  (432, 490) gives 0.01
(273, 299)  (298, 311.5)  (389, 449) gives -0.02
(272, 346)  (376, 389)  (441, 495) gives -0.03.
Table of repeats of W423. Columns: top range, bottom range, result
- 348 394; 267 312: 1.02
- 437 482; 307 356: 0.95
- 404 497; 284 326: 0.94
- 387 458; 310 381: 0.96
